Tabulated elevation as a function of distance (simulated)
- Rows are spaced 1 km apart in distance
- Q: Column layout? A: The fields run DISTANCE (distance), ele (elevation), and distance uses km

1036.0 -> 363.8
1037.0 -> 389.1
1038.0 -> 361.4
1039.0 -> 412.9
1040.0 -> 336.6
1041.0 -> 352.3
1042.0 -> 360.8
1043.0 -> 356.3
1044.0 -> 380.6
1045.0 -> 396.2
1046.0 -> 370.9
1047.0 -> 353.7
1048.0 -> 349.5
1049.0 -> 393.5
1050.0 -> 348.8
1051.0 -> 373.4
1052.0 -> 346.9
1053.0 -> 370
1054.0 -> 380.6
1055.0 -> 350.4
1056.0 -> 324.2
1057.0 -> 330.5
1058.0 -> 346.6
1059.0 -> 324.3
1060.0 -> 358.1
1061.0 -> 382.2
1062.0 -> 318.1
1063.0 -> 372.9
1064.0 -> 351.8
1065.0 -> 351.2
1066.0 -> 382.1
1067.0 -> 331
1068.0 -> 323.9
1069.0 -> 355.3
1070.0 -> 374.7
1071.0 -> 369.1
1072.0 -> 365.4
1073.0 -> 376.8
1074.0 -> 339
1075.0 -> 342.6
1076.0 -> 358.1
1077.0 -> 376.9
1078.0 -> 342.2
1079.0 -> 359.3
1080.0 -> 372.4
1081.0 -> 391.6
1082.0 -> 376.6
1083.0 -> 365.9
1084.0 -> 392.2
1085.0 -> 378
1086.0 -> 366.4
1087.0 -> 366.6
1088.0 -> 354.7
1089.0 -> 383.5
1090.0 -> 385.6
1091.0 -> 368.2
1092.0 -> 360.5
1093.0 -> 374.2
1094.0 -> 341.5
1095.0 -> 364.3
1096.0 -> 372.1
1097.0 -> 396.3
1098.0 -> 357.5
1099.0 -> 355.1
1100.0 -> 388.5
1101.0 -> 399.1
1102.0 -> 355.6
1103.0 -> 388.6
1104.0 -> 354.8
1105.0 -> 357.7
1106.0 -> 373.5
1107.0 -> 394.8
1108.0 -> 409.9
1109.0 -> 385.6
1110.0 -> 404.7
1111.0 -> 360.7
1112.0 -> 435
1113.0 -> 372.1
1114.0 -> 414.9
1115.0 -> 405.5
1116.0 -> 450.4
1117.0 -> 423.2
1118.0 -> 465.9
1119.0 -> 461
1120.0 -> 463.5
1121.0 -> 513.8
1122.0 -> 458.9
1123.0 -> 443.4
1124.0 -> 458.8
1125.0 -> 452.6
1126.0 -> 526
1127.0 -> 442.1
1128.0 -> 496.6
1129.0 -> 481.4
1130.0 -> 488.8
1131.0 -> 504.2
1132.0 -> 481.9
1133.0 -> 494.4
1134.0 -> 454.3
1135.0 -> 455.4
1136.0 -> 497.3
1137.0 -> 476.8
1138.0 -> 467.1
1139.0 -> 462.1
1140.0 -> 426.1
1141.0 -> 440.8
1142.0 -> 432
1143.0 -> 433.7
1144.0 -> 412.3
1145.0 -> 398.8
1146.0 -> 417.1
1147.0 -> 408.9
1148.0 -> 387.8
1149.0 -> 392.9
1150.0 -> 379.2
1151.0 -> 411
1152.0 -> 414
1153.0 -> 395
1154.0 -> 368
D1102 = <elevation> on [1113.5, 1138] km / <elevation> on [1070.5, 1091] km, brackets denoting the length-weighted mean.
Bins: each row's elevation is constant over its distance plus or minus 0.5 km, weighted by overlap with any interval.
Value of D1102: 1.3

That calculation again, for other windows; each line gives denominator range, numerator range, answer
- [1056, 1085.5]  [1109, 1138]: 1.27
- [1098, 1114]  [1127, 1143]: 1.22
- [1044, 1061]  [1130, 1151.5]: 1.23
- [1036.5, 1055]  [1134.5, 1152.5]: 1.16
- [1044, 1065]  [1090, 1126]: 1.13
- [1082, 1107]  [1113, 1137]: 1.25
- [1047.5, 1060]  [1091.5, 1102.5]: 1.05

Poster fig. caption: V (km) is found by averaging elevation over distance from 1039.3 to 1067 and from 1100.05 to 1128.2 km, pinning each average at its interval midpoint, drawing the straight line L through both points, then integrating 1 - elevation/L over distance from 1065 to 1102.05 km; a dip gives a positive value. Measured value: 2.2 km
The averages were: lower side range 358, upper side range 423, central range 366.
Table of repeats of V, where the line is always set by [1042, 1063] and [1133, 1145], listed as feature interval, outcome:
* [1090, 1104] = 1.2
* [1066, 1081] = 0.9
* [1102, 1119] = 0.8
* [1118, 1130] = -1.1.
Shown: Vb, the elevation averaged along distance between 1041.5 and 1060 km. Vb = 359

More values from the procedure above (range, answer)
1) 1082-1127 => 400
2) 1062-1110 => 368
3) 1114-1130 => 462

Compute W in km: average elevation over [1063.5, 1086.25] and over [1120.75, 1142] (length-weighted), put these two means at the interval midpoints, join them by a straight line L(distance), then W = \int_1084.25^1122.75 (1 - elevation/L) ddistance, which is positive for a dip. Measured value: 2.2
